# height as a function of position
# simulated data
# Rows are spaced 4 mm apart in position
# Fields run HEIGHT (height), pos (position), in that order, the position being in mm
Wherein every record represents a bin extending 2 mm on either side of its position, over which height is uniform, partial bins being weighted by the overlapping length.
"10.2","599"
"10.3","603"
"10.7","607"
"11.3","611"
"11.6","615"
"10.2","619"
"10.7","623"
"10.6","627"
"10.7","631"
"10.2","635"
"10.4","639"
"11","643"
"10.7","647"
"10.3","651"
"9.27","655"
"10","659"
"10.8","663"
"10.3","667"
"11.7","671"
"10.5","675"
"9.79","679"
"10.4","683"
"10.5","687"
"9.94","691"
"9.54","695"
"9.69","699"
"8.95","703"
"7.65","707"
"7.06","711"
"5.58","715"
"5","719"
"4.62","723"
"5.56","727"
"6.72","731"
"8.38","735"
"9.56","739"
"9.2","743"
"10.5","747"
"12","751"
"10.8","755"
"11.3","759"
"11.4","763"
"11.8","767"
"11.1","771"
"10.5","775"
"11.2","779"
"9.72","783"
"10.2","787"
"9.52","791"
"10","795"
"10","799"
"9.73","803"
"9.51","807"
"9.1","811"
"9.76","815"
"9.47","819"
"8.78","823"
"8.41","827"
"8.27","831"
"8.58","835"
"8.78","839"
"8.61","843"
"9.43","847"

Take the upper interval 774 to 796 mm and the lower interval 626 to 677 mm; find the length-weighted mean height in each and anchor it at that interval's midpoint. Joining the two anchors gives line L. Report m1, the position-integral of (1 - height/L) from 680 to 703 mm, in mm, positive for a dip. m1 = 1.1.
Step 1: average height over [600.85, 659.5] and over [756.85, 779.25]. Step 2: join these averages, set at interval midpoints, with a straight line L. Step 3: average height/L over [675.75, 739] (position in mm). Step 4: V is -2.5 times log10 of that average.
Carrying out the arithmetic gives 0.33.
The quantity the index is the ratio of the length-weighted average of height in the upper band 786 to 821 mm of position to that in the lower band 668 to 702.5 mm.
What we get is 0.9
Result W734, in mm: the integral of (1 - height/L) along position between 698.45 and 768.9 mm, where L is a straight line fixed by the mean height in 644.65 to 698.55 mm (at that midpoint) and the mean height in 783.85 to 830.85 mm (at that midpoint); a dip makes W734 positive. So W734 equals 8.9 mm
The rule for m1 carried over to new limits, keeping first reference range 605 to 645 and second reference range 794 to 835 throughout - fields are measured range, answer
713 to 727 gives 6.80 mm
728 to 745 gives 2.70 mm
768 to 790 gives -2.36 mm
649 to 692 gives 0.22 mm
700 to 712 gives 2.38 mm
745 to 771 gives -4.27 mm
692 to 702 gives 0.58 mm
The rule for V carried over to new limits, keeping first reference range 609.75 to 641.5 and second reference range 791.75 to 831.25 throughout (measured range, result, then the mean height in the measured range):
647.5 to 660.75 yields 0.058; 9.95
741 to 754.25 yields -0.082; 10.6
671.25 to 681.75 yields -0.009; 10.4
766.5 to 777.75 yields -0.148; 11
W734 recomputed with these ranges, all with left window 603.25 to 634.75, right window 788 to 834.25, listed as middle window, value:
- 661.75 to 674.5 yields -0.6 mm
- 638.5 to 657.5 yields 0.4 mm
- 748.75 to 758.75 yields -1.6 mm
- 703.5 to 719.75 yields 5.5 mm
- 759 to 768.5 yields -1.8 mm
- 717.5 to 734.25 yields 7.1 mm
